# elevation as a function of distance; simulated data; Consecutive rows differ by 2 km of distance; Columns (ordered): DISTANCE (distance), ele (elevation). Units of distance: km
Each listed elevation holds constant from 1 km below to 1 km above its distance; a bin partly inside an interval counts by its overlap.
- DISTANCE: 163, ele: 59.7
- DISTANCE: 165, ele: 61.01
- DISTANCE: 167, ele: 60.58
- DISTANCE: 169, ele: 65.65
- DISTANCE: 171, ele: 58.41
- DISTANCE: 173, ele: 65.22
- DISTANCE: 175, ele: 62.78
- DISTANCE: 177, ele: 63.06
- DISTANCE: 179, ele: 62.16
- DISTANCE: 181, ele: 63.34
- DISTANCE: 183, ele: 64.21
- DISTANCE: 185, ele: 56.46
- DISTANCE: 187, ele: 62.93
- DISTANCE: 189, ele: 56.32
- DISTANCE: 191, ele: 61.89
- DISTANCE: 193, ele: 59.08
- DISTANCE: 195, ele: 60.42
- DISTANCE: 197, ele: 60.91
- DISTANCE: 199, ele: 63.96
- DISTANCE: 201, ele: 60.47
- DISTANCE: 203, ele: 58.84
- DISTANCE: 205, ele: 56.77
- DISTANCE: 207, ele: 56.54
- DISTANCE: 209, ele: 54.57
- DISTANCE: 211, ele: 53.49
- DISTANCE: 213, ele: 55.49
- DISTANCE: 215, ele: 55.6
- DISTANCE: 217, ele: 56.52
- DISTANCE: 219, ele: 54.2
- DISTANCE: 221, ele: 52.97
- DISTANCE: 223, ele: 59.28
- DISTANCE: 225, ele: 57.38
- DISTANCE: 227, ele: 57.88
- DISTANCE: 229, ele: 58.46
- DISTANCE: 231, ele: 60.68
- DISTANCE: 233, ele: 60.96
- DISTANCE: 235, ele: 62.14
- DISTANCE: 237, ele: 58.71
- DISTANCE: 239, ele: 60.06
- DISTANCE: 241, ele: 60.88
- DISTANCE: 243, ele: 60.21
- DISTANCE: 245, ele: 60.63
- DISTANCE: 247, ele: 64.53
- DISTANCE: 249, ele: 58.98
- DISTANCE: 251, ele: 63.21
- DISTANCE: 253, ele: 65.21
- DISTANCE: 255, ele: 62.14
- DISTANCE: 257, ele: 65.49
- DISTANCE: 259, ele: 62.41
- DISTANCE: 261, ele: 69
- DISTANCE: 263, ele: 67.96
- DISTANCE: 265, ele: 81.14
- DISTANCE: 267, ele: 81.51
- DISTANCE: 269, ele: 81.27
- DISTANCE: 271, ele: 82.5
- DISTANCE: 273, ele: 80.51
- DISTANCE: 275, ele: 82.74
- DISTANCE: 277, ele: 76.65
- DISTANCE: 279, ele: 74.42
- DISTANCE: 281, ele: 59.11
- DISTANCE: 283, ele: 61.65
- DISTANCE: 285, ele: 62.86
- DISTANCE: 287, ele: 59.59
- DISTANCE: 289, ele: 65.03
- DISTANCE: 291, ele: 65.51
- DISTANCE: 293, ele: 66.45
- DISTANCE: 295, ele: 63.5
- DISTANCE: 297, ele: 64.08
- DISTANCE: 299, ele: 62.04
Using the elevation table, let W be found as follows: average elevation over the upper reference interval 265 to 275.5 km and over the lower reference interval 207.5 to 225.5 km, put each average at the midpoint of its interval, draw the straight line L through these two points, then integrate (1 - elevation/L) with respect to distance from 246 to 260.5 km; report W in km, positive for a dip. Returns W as 2.0 km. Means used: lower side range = 55.5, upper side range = 81.6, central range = 63.3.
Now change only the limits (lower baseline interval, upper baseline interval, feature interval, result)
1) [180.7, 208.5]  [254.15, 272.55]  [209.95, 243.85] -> 4.2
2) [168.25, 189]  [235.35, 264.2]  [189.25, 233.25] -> 3.2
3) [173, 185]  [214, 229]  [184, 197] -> 0.3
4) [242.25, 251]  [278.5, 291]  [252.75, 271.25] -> -2.8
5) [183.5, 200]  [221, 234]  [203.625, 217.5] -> 0.9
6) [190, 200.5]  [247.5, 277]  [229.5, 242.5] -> 1.4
